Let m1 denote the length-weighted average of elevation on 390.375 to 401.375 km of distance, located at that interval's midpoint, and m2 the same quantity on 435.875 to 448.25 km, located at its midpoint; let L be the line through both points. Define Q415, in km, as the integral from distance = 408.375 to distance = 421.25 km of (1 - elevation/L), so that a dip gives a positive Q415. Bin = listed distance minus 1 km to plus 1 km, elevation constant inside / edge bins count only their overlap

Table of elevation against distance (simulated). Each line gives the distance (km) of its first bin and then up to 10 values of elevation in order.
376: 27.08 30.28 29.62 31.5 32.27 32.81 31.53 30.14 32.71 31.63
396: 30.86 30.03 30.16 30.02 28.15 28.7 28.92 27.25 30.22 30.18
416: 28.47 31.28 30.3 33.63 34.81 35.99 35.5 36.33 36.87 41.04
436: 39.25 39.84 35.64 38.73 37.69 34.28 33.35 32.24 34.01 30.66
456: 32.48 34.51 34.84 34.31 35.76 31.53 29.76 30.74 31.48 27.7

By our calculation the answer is 1.5 km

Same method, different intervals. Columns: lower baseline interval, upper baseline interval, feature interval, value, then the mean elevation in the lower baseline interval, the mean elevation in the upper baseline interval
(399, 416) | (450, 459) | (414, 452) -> -4.8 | 29.2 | 32.8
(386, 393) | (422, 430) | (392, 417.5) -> 2.6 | 31.7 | 35.3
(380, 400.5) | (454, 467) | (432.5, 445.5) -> -2.2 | 31.3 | 33.7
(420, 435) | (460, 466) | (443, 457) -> 0.6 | 35.9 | 34.4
